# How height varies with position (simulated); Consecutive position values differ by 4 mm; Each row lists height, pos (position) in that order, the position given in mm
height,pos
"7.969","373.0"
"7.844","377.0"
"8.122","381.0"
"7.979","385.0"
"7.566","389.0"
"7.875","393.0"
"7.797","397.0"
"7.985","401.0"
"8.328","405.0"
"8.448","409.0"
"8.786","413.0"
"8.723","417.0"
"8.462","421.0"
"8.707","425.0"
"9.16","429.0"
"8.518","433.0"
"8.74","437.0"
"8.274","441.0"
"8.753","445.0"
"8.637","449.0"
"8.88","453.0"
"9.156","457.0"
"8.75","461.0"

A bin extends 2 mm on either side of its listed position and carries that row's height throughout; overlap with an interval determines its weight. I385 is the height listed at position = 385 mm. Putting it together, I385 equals 7.979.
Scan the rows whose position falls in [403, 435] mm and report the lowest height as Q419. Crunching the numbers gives 8.328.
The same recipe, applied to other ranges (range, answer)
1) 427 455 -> 8.274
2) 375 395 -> 7.566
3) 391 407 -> 7.797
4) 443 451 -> 8.637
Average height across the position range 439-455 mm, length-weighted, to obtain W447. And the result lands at 8.64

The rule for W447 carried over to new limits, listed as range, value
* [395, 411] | 8.14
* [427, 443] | 8.67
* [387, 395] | 7.72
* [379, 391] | 7.89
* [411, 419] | 8.75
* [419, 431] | 8.78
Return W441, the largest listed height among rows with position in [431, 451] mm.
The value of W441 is 8.753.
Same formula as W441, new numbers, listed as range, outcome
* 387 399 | 7.875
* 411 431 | 9.16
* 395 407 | 8.328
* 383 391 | 7.979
